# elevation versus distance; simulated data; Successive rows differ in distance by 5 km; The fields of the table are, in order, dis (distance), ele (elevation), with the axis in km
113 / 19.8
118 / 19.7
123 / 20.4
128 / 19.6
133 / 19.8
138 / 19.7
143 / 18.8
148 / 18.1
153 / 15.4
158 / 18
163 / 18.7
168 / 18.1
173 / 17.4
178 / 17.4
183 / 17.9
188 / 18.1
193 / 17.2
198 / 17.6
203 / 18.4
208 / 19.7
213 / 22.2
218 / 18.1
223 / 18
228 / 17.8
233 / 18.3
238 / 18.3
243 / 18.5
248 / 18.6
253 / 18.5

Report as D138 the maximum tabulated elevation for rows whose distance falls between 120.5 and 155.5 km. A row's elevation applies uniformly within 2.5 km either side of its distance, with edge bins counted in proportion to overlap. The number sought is 20.4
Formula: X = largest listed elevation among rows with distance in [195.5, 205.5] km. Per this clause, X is 18.4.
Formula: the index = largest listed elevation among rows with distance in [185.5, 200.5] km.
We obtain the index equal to 18.1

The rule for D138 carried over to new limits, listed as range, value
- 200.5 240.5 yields 22.2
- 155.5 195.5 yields 18.7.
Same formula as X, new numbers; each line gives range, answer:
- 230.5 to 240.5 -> 18.3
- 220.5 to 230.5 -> 18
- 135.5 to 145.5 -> 19.7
